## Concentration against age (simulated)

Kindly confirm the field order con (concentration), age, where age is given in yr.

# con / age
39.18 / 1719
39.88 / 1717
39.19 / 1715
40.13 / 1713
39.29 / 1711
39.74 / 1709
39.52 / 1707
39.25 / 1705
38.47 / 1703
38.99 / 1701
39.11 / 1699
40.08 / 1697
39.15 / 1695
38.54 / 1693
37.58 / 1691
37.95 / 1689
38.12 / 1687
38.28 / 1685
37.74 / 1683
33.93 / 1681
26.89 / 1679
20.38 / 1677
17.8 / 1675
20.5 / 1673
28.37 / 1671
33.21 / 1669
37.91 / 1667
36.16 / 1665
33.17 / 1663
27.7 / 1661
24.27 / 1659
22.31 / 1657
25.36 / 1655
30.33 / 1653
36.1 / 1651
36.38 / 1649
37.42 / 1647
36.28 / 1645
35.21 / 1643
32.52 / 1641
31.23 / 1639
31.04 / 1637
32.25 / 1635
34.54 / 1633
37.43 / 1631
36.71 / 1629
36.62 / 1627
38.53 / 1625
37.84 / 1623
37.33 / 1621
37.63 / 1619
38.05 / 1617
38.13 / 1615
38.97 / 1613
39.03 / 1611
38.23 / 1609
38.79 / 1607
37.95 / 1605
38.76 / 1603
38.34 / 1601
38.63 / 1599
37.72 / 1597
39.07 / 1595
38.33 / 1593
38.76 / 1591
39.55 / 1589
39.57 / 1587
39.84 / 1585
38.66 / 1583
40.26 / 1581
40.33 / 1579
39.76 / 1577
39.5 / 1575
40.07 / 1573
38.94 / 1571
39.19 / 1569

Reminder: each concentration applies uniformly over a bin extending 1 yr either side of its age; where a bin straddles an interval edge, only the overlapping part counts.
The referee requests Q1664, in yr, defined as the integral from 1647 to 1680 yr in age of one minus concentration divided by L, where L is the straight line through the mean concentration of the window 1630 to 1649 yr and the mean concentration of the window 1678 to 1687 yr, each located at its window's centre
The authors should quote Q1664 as 5.43 yr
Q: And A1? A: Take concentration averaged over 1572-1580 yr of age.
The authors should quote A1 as 39.9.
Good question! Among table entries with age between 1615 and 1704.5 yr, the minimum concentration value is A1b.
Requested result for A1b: 17.8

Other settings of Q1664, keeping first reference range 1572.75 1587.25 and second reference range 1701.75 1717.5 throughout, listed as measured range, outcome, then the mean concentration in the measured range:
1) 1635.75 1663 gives 5.7 yr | 31.3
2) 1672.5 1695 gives 4.2 yr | 32.2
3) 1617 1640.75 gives 2.4 yr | 35.6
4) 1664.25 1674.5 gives 2.4 yr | 30.5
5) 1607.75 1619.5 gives 0.4 yr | 38.4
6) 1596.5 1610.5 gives 0.5 yr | 38.4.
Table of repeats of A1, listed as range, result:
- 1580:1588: 39.6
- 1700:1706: 38.9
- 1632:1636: 33.4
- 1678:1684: 32.9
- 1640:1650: 35.6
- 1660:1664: 30.4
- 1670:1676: 22.2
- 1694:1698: 39.6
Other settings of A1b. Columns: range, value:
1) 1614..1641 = 31.04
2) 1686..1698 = 37.58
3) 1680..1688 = 33.93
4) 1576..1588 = 38.66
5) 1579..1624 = 37.33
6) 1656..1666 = 22.31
